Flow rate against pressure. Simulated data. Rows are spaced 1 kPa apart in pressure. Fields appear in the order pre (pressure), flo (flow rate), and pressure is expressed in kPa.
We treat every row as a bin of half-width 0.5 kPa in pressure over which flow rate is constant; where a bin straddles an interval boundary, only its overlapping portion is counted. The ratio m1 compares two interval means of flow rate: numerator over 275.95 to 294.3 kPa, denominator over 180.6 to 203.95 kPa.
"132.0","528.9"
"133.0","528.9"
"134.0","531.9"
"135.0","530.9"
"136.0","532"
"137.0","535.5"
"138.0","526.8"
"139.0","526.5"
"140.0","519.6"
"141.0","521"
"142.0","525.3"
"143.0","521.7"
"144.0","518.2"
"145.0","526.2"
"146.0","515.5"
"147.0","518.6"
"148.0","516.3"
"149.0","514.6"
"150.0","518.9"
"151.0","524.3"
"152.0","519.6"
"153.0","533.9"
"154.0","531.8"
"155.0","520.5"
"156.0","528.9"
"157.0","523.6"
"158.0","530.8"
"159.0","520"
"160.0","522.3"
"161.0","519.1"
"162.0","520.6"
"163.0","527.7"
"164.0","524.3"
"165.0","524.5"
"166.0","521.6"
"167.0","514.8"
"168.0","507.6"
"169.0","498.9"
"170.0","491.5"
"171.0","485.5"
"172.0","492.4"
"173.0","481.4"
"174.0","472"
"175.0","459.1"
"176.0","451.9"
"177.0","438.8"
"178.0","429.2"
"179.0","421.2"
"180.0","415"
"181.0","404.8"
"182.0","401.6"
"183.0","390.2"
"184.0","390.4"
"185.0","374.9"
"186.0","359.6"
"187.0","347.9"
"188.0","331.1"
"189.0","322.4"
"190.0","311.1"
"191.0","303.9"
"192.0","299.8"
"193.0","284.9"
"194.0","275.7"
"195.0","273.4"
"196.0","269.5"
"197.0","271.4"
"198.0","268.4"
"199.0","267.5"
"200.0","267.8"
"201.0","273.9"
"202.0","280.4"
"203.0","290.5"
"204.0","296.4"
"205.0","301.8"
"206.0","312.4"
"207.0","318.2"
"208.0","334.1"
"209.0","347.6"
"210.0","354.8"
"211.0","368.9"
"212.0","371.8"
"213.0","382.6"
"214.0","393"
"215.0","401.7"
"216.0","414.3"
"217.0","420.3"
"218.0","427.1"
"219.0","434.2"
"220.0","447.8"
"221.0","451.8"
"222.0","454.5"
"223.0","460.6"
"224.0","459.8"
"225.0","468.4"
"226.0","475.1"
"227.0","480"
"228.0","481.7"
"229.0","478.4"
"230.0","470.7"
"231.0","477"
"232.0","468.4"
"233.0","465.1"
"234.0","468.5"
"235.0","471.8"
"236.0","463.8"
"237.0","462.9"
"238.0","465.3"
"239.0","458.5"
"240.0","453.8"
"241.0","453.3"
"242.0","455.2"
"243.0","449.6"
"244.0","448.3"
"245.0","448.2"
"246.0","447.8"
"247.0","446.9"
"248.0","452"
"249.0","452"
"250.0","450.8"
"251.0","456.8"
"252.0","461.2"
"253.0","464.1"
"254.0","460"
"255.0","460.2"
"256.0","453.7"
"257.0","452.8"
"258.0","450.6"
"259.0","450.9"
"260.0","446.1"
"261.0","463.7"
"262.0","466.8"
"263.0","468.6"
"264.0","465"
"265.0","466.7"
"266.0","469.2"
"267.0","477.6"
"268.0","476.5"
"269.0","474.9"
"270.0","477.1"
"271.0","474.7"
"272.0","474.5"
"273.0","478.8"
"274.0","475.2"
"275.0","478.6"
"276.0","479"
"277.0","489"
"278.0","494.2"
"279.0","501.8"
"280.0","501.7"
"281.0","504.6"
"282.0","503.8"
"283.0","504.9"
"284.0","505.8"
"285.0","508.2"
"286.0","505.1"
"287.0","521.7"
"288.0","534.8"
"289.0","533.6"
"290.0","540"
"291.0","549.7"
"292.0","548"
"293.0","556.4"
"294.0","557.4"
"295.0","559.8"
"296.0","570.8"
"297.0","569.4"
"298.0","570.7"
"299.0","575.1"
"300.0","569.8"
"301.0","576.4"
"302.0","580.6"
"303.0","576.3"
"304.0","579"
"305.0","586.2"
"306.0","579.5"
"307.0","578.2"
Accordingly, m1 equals 1.65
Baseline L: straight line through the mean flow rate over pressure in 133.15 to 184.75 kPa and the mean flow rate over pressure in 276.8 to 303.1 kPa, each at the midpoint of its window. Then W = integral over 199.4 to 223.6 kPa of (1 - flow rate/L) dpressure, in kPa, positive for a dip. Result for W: 6.9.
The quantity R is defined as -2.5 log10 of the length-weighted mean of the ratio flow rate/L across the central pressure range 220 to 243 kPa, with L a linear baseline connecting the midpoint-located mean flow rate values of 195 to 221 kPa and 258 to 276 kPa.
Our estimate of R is -0.19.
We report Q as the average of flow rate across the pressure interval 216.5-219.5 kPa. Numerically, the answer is 427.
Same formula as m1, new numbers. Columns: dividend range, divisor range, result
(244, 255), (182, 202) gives 1.46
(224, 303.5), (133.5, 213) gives 1.13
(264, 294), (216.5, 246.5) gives 1.09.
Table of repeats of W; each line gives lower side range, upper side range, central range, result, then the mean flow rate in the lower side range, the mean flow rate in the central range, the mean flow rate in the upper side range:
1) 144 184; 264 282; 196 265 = 9.6 kPa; 493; 418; 482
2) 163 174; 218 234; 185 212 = 9.8 kPa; 504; 308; 464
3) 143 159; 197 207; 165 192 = -1.8 kPa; 523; 423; 285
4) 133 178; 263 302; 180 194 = 4.5 kPa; 513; 348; 514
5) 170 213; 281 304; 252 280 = 1.4 kPa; 355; 470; 546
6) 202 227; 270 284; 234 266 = -0.8 kPa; 391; 457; 489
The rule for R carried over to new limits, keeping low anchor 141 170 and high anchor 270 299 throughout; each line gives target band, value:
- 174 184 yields 0.221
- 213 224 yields 0.206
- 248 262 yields 0.140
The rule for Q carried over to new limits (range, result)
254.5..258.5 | 454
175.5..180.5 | 431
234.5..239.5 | 464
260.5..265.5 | 466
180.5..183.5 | 399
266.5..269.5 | 476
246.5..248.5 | 449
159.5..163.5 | 522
